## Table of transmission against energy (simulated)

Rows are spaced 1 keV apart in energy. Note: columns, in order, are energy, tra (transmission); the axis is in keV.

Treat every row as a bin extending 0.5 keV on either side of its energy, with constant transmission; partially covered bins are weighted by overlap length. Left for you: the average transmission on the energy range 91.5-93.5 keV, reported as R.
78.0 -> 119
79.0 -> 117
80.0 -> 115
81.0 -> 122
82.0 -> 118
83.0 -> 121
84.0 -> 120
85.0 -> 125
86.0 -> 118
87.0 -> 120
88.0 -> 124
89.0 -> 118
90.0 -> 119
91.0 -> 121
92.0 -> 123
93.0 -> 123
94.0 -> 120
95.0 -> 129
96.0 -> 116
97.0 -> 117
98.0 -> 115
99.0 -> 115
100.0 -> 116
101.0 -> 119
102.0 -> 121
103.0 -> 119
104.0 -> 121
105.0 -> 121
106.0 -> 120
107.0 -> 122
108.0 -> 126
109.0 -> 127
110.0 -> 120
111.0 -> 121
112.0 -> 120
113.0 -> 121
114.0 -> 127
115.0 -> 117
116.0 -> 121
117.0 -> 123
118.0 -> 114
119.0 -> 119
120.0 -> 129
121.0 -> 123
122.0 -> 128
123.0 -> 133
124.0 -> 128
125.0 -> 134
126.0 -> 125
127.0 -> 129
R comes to 123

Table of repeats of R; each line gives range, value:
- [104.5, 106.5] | 120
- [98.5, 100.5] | 116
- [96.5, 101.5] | 116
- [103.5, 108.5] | 122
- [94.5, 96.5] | 122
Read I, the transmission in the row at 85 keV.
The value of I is 125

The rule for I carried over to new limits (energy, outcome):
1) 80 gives 115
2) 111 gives 121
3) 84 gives 120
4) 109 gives 127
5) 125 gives 134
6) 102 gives 121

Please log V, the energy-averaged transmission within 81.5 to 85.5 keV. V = 121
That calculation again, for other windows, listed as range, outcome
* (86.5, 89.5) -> 121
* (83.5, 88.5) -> 121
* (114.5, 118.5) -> 119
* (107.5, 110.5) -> 124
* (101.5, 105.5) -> 120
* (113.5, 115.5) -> 122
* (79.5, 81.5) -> 118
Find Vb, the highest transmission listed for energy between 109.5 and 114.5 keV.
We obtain 127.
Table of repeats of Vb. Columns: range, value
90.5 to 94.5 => 123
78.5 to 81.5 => 122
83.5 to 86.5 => 125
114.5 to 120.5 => 129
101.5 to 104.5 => 121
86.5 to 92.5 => 124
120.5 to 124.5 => 133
